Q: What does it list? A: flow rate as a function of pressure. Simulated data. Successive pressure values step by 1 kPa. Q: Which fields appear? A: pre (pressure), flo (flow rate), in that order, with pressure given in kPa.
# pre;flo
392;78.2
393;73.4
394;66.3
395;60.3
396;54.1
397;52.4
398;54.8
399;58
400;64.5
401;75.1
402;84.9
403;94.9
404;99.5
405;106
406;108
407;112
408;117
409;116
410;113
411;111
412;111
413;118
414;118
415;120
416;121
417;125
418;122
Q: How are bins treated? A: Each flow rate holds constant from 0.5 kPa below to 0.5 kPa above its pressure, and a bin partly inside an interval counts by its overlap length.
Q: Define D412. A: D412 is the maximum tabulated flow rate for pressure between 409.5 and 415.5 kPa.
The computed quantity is 120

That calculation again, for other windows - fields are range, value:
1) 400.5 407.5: 112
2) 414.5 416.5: 121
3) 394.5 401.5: 75.1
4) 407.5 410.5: 117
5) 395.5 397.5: 54.1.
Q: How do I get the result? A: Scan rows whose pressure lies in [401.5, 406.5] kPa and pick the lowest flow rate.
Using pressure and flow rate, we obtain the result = 84.9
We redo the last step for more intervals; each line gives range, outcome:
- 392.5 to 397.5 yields 52.4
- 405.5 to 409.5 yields 108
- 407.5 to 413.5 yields 111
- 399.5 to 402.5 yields 64.5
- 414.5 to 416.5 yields 120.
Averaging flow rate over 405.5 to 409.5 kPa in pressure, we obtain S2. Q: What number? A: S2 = 113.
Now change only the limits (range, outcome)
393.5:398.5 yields 57.6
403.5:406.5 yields 104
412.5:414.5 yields 118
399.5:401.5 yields 69.8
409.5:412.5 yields 112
